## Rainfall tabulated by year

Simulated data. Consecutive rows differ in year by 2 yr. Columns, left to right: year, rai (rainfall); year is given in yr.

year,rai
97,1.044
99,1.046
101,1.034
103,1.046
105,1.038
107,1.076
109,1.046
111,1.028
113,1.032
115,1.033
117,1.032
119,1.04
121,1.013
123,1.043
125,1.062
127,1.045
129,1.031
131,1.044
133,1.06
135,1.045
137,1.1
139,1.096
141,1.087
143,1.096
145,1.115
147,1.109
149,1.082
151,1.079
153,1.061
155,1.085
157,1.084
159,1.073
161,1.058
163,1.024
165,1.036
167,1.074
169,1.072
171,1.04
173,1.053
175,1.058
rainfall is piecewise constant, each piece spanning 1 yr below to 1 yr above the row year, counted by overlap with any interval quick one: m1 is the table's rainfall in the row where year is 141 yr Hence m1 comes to 1.087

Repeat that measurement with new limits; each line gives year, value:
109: 1.046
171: 1.04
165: 1.036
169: 1.072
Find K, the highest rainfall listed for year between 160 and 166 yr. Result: 1.058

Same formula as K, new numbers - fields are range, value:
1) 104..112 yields 1.076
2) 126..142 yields 1.1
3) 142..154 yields 1.115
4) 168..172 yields 1.072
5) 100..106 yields 1.046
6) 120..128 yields 1.062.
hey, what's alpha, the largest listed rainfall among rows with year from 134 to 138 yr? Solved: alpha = 1.1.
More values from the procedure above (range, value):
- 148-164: 1.085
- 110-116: 1.033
